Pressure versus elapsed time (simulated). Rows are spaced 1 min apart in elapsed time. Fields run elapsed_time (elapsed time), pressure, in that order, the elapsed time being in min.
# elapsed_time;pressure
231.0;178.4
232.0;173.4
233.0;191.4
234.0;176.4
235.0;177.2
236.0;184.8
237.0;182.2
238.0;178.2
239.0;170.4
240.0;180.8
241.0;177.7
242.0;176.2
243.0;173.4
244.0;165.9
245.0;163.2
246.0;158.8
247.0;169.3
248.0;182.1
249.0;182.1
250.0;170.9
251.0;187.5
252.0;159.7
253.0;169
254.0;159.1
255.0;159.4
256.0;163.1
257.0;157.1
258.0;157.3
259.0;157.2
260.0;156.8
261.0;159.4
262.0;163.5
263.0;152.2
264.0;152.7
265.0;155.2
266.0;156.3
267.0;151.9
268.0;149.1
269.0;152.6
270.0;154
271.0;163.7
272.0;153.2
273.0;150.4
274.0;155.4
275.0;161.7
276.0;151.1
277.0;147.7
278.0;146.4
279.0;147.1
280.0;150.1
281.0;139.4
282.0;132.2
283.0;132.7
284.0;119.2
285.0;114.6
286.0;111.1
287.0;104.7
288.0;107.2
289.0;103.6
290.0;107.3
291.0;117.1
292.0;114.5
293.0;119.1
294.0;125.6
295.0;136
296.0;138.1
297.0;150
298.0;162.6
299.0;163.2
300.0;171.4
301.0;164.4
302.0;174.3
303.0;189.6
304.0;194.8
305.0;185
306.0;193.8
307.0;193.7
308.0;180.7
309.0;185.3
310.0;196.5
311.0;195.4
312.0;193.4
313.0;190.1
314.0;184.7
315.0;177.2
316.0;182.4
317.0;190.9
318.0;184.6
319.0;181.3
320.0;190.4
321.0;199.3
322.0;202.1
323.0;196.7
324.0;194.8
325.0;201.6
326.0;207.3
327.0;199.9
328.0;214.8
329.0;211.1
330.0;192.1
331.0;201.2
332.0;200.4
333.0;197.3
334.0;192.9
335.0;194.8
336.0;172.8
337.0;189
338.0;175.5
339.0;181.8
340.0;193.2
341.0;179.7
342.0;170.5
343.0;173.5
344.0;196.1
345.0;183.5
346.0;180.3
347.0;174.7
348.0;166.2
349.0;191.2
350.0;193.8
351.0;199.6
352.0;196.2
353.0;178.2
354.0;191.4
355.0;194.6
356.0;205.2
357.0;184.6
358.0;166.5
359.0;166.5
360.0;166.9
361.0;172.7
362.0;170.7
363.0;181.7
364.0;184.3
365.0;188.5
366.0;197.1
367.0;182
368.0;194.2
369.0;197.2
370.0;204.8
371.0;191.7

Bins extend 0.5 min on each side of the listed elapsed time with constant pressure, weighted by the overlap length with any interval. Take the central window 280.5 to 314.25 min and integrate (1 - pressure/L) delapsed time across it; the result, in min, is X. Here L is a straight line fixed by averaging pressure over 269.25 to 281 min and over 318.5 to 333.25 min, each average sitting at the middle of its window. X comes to 4.2 min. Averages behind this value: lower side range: 152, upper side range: 199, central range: 152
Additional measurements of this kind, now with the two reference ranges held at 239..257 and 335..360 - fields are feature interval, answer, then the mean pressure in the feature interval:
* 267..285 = 2.82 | 147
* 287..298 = 3.32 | 123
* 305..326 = -1.39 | 191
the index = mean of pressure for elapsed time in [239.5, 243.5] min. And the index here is 177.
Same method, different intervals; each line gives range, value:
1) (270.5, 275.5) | 157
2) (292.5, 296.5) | 130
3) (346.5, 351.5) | 185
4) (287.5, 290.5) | 106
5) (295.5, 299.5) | 153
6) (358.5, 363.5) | 172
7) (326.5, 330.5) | 204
